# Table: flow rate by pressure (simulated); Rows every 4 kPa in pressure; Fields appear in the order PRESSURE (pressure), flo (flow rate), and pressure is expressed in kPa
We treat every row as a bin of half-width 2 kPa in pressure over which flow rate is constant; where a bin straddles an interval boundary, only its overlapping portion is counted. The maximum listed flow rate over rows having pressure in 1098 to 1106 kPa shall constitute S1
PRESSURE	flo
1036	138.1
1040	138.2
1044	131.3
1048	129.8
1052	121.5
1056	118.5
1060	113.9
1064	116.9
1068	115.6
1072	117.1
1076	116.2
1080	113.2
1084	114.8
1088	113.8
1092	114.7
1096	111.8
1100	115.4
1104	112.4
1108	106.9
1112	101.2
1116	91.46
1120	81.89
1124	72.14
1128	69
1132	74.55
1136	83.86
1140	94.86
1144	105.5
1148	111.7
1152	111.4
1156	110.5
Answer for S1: 115.4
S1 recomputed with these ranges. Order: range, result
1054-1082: 118.5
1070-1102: 117.1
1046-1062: 129.8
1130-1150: 111.7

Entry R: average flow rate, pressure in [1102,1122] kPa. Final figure 98.8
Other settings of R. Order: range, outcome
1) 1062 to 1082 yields 116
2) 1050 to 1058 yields 120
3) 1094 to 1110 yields 112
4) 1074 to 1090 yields 114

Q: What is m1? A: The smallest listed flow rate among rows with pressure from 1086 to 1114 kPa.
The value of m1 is 101.2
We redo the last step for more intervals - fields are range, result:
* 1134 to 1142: 83.86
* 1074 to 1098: 111.8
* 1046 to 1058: 118.5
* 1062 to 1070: 115.6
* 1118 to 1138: 69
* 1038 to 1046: 131.3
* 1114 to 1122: 81.89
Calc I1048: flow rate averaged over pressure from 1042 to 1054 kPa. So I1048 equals 128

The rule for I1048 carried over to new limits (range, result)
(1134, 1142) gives 89.4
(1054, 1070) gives 116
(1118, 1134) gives 74.4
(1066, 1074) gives 116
